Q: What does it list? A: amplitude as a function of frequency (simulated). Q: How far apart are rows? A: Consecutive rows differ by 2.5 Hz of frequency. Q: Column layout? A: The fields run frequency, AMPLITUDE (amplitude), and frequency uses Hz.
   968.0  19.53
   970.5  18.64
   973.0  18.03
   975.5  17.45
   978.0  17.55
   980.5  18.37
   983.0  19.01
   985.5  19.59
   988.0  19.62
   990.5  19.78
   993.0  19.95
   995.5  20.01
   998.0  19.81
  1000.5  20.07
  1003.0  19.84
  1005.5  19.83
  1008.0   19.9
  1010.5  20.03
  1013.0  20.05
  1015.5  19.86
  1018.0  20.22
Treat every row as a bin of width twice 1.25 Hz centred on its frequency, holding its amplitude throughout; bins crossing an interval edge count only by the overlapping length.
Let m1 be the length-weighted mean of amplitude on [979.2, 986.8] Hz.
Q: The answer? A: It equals 19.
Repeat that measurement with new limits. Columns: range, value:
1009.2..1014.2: 20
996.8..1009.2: 19.9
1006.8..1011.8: 20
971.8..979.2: 17.7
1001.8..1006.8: 19.8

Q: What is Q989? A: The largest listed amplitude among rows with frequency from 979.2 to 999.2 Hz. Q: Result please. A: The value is 20.01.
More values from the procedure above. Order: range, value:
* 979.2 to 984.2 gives 19.01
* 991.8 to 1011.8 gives 20.07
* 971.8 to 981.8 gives 18.37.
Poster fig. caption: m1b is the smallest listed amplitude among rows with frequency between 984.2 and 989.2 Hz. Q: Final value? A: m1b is 19.59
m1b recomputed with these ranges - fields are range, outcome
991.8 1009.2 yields 19.81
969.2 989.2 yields 17.45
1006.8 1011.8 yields 19.9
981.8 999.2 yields 19.01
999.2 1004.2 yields 19.84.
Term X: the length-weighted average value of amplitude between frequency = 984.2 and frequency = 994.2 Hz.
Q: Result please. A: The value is 19.7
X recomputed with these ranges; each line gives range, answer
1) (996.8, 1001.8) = 19.9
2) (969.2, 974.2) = 18.3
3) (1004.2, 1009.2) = 19.9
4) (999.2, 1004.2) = 20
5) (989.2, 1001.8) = 19.9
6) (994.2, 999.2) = 19.9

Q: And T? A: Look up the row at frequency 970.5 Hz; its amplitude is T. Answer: 18.64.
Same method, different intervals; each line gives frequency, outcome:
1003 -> 19.84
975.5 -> 17.45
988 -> 19.62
